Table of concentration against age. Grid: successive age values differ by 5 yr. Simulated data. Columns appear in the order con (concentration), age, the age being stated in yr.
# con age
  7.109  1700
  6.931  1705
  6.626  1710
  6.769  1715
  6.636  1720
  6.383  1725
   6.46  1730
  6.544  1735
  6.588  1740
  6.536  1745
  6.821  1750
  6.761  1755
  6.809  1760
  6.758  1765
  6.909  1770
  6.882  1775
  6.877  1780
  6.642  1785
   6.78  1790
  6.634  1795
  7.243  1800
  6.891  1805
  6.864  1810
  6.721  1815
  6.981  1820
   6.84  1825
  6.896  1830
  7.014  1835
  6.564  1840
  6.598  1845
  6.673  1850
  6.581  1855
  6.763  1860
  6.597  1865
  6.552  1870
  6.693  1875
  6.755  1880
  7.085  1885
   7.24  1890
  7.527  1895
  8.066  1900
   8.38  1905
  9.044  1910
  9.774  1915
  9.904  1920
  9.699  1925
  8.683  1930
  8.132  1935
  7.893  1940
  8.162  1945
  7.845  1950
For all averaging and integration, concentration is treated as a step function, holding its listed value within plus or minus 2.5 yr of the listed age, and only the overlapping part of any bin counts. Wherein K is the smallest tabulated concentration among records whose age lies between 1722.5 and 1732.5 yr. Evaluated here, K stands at 6.383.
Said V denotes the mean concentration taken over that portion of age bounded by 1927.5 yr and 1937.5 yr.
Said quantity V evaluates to 8.41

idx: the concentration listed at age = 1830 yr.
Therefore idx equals 6.896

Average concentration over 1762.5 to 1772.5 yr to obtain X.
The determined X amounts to 6.83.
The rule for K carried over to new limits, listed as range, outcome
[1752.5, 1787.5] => 6.642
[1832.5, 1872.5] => 6.552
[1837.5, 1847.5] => 6.564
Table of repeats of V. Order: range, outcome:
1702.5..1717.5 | 6.78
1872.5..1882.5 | 6.72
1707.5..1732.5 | 6.57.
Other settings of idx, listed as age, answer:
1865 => 6.597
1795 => 6.634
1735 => 6.544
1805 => 6.891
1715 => 6.769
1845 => 6.598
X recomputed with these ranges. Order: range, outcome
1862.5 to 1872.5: 6.57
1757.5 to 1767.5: 6.78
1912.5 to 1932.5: 9.51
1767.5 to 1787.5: 6.83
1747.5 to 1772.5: 6.81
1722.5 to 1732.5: 6.42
